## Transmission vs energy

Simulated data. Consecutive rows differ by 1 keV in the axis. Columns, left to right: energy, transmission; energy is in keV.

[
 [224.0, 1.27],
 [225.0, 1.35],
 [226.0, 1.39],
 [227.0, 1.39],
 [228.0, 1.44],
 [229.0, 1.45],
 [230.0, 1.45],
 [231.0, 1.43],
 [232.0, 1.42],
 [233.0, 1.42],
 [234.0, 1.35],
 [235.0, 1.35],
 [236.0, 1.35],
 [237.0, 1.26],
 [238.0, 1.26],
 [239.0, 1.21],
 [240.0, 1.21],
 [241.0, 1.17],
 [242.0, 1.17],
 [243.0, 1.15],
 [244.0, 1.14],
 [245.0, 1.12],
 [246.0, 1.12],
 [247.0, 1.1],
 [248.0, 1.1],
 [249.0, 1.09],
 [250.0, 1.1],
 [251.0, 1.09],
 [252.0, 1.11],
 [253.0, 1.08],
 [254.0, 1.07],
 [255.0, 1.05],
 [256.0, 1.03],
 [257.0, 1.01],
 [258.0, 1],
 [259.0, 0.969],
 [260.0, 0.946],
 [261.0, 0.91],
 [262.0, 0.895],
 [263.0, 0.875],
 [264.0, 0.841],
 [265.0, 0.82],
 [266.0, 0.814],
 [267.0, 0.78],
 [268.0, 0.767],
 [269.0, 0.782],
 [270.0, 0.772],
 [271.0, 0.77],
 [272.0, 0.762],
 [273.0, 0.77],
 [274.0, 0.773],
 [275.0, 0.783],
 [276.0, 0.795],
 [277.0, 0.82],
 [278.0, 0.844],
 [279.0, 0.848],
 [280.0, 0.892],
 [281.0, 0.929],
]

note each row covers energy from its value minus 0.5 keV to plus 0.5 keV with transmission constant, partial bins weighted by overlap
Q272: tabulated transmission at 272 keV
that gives 0.762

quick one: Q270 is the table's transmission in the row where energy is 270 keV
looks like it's 0.772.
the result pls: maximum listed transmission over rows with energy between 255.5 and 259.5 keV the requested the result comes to 1.03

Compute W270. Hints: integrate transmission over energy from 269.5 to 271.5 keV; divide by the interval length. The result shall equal 0.771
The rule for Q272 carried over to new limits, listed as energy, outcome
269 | 0.782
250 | 1.1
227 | 1.39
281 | 0.929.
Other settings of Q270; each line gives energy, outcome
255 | 1.05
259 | 0.969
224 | 1.27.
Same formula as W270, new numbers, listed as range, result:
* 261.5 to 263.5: 0.885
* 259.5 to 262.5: 0.917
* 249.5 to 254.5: 1.09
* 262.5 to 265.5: 0.845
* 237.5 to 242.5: 1.2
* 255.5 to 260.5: 0.991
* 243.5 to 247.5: 1.12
